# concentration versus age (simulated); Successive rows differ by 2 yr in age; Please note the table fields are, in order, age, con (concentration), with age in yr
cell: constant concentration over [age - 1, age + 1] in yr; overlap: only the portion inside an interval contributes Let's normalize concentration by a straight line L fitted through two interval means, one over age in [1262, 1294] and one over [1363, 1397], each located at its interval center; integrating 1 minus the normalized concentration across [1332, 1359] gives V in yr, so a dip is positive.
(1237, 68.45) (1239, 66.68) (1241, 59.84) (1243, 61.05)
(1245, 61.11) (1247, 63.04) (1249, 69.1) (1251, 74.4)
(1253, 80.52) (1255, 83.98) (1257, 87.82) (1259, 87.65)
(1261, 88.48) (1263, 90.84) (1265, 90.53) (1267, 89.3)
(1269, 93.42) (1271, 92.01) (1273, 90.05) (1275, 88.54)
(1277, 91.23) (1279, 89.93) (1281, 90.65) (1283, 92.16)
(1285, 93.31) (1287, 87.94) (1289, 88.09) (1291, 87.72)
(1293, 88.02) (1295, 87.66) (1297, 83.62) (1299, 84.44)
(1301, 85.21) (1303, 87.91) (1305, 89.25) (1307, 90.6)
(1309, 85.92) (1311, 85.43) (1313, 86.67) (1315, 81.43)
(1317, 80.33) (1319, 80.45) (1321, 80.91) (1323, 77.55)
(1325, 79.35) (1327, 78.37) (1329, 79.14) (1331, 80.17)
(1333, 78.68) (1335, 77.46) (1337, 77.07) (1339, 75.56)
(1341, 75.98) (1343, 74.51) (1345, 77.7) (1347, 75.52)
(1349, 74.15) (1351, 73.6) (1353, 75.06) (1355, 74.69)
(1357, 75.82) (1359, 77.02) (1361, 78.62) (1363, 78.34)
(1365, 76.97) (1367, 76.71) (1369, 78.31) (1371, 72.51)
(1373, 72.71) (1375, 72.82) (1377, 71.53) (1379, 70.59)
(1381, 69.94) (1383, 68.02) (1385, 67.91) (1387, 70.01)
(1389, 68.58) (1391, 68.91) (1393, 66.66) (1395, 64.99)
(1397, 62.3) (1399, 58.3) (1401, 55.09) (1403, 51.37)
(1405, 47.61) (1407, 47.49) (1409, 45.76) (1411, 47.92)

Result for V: 0.6 yr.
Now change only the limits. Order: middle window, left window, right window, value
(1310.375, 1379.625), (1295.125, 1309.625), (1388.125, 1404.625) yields -1.9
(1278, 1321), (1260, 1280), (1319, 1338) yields -1.1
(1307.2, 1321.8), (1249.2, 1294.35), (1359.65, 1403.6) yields -0.5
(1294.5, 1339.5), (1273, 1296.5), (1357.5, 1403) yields 0.3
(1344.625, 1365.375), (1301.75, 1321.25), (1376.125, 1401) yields -0.4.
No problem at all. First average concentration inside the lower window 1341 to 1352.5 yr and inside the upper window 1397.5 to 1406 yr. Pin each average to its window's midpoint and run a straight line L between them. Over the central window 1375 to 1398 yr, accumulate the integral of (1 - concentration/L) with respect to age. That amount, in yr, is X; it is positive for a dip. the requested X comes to -3.4 yr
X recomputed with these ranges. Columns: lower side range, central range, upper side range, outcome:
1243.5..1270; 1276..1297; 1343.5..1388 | -2.7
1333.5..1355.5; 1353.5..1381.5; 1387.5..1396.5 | -1.3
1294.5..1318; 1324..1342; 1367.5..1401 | 0.4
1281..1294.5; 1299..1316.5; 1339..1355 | -0.3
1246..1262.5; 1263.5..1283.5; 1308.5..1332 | -2.6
